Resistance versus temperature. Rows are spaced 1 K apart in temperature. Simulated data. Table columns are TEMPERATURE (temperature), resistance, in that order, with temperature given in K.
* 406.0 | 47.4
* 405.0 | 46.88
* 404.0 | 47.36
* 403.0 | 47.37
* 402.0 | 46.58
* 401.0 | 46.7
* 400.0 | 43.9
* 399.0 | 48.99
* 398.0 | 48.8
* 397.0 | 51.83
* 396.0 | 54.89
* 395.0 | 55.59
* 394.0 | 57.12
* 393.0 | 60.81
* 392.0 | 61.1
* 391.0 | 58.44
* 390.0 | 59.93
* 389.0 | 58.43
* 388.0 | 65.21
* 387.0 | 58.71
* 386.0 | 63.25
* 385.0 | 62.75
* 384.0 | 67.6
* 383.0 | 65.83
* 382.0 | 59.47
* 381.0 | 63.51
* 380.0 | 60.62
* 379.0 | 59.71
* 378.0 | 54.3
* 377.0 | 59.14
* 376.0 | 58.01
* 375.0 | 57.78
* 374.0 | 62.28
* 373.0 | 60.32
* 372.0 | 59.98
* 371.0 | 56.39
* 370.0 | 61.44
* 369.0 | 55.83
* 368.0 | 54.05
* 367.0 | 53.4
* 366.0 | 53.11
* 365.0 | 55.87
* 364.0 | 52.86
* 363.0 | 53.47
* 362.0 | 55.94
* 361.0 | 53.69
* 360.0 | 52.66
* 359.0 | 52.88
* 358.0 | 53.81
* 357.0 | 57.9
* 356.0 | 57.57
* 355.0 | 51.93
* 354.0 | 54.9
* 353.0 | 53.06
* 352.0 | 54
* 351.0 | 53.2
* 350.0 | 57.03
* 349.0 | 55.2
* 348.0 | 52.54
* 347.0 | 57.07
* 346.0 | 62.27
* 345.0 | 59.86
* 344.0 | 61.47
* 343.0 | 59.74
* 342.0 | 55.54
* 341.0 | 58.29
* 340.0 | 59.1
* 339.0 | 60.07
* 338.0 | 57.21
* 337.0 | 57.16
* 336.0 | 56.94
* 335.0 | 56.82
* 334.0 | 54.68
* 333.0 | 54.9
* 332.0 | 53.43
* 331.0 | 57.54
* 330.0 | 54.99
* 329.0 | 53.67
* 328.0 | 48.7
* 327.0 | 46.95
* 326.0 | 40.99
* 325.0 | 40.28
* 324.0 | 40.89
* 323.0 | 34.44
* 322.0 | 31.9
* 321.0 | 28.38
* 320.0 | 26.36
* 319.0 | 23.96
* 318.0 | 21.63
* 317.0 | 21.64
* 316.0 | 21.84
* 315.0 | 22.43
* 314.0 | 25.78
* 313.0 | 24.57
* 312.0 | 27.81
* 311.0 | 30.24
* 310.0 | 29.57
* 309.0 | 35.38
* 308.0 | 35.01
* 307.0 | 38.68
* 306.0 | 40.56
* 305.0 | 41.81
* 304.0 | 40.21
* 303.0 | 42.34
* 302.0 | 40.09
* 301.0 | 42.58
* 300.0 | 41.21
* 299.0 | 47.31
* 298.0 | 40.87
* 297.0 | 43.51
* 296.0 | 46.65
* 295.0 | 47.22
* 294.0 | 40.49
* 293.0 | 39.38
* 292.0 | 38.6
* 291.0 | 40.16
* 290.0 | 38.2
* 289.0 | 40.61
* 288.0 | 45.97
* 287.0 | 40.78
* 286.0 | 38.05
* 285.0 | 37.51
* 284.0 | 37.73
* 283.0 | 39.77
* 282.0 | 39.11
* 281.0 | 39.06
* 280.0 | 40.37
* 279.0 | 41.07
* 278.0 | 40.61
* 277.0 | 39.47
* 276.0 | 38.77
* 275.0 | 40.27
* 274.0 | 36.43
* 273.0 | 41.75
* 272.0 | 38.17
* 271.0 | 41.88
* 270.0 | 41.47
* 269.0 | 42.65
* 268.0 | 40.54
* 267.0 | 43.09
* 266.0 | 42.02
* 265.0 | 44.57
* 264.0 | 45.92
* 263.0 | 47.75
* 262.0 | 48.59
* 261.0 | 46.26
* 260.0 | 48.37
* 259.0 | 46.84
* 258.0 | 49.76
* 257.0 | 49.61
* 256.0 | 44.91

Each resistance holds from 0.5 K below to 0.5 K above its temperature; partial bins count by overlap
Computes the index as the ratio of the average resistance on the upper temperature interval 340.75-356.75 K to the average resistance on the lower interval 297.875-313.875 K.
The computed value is 1.52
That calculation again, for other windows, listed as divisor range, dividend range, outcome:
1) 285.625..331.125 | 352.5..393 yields 1.54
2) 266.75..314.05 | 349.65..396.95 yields 1.46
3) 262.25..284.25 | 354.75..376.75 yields 1.36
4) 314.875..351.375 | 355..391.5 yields 1.22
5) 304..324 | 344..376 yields 1.86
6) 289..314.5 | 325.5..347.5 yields 1.45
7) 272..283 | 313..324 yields 0.67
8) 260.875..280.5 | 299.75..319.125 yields 0.77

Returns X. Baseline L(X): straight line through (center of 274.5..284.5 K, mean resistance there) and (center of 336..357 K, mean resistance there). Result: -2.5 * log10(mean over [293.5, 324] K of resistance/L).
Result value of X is 0.32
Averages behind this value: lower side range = 39.6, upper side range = 56.9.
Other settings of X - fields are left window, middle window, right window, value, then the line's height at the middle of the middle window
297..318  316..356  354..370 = -0.087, 45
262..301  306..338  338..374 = 0.269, 49.5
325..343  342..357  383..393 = 0.000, 56.5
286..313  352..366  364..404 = -0.051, 51.8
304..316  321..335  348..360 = -0.134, 41.2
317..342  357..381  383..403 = -0.080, 52.6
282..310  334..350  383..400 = -0.180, 49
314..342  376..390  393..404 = -0.241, 49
